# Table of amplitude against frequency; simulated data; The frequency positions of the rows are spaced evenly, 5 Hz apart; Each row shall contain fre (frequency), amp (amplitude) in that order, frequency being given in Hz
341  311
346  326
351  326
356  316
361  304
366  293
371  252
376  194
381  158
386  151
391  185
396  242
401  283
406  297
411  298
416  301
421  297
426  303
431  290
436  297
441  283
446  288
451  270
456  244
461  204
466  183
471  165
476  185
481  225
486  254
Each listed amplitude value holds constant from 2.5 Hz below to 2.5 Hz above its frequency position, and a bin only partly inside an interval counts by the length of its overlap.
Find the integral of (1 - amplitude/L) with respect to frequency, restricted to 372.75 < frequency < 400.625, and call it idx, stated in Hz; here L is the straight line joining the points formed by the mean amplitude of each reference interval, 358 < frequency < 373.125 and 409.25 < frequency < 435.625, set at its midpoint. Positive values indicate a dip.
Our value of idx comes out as 9.1 Hz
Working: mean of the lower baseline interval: 285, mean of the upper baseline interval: 298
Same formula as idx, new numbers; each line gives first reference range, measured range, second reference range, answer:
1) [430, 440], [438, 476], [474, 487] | 4.0 Hz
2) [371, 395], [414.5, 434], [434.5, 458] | -4.3 Hz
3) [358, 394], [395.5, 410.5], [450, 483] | -4.4 Hz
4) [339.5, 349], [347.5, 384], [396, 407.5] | 5.1 Hz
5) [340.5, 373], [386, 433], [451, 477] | -3.3 Hz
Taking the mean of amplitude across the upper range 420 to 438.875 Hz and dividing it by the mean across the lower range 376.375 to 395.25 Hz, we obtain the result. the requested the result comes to 1.7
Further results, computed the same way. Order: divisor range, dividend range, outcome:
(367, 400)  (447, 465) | 1.16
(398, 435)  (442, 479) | 0.75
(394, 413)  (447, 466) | 0.84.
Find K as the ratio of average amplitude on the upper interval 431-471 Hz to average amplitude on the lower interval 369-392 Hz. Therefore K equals 1.34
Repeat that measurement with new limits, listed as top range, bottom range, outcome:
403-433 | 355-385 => 1.22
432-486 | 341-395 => 0.94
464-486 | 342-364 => 0.62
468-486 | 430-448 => 0.69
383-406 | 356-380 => 0.86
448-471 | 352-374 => 0.76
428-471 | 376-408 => 1.17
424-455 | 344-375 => 0.96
